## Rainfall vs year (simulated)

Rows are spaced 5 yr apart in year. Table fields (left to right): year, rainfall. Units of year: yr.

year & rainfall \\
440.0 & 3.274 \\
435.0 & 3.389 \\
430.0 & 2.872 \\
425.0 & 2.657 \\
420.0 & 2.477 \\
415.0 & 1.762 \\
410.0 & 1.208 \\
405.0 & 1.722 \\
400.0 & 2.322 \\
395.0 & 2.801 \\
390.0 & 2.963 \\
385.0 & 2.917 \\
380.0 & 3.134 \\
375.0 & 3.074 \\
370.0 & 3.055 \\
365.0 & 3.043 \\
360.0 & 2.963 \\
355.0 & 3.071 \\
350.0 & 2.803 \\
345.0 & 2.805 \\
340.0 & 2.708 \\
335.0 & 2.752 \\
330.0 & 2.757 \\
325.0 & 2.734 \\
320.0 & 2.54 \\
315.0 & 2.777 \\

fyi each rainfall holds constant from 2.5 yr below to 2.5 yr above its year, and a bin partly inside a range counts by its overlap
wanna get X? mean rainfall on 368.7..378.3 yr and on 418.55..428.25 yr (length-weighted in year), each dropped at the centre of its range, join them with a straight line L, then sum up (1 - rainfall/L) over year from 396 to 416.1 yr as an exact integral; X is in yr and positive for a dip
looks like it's 6.8 yr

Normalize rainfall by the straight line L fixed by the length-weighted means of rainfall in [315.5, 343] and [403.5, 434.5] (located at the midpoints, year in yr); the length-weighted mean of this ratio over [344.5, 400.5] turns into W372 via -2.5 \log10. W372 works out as -0.19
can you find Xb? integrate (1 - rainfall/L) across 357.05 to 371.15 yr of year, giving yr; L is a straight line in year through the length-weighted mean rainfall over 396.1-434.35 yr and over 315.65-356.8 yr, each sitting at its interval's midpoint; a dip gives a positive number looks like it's -2.4 yr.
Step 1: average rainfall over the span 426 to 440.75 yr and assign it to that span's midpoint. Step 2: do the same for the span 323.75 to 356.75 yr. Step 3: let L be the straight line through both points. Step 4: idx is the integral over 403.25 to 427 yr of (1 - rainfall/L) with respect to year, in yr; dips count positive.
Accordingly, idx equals 8.5 yr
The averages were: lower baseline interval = 2.8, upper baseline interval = 3.11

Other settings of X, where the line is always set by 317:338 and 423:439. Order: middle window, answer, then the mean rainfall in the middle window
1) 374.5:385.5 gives -0.8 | 3.06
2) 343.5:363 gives -1.0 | 2.92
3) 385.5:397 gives 0.0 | 2.89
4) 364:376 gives -1.0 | 3.06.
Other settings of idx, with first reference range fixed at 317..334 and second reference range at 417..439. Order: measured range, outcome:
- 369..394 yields -2.13 yr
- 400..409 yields 3.23 yr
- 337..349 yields -0.21 yr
